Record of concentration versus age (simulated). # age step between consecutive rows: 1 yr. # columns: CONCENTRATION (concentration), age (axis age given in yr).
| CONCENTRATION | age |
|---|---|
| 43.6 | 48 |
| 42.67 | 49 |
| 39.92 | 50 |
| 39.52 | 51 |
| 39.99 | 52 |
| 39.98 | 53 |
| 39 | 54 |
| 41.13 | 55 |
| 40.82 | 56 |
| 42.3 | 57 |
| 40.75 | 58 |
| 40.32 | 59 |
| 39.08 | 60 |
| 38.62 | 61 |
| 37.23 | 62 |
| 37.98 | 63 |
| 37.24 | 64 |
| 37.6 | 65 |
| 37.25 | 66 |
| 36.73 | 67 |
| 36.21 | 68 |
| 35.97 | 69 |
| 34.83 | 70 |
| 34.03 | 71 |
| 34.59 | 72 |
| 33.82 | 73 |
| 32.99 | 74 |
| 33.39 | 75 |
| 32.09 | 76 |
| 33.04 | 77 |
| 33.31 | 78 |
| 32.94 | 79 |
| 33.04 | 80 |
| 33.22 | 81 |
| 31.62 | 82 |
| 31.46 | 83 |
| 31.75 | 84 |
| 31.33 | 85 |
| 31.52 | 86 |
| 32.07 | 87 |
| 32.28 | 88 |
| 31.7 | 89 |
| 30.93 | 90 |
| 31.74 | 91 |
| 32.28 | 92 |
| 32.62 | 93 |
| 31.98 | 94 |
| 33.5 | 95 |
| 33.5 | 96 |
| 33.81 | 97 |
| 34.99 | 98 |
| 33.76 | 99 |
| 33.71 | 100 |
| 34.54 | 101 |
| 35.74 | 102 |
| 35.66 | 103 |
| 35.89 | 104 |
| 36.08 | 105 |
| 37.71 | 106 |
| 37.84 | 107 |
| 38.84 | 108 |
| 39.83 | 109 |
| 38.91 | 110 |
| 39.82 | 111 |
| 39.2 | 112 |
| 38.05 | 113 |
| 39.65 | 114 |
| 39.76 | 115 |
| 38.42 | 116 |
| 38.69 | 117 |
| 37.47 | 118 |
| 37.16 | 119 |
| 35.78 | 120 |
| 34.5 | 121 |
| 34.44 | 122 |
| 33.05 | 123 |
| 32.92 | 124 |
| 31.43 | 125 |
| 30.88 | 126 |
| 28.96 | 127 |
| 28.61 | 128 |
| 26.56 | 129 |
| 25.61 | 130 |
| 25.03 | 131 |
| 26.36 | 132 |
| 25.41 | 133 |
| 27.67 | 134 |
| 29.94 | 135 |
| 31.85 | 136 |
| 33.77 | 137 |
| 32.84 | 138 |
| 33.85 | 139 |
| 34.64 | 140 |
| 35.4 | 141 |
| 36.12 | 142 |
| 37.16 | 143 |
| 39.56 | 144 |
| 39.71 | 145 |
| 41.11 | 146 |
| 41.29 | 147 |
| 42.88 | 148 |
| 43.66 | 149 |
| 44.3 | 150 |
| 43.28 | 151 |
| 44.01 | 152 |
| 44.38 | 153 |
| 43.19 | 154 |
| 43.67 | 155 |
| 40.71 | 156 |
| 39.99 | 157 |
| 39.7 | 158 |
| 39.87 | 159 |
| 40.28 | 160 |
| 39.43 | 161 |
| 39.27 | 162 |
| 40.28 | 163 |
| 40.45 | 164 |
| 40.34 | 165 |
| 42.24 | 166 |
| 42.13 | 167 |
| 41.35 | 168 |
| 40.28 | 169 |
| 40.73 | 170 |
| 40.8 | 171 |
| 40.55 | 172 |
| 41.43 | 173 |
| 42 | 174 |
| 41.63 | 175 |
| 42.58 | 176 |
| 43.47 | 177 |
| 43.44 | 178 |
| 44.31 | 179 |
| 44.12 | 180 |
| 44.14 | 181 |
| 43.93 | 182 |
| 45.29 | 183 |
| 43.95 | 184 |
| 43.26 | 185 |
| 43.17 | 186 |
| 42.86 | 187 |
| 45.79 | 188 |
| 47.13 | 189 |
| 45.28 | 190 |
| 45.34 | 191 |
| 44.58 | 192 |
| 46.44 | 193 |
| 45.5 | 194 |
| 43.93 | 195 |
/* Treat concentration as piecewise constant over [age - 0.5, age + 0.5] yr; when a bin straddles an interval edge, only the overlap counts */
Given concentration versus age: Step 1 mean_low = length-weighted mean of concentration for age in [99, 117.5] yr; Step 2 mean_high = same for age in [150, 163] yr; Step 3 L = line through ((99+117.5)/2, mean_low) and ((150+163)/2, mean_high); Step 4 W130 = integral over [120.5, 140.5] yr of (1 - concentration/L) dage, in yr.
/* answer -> 4.6 yr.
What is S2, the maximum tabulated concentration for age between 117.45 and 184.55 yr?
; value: 45.29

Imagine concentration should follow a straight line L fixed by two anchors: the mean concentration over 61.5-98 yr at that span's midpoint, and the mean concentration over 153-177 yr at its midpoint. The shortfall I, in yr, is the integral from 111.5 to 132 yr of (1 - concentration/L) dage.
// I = 2.0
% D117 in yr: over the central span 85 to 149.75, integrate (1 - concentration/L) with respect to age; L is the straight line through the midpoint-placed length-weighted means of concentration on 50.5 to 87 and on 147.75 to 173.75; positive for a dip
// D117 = 7.2 yr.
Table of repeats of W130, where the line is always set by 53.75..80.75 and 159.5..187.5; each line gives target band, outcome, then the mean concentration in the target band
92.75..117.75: 1.3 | 36.5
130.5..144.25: 2.8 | 32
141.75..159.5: -0.3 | 41.4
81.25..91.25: 1.5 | 31.7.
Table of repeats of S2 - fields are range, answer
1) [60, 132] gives 39.83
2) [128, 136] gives 31.85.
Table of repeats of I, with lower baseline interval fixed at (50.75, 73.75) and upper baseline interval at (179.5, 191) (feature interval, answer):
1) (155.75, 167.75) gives 0.8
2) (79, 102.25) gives 4.0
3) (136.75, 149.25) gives 1.3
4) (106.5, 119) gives 0.6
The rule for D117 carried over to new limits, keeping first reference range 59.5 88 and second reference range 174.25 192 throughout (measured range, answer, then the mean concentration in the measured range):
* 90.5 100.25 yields 0.8 yr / 33.2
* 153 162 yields 0.2 yr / 41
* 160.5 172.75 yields 0.6 yr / 40.7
